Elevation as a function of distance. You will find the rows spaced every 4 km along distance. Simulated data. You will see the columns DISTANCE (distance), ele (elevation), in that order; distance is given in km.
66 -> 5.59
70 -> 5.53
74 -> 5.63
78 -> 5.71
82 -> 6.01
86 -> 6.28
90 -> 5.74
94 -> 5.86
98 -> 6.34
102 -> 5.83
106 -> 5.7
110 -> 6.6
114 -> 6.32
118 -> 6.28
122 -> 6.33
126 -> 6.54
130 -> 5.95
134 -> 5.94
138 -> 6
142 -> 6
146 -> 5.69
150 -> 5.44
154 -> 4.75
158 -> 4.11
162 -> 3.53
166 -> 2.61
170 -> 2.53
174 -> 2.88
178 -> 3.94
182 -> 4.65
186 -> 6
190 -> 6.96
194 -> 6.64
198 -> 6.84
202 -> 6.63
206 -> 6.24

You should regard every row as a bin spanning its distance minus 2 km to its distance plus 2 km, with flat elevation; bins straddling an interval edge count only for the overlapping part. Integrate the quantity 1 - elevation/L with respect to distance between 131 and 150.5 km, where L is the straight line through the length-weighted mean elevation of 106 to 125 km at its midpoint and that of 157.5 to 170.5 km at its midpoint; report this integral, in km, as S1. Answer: -5.0 km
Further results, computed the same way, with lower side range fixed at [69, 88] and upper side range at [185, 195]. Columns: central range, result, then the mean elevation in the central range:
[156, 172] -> 8.0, 3.2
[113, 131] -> -0.5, 6.3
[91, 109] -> 0.1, 5.96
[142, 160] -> 3.4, 5.11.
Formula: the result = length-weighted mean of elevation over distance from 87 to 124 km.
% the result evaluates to 6.12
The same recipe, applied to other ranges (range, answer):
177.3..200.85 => 5.97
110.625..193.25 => 5.17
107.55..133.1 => 6.31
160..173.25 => 2.89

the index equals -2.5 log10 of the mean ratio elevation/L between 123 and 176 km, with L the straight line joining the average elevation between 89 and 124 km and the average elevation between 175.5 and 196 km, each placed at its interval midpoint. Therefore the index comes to 0.22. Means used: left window 6.12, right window 5.57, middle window 4.8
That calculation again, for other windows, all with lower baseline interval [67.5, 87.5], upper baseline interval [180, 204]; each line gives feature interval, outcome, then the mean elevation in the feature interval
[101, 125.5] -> -0.04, 6.21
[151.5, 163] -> 0.40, 4.24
